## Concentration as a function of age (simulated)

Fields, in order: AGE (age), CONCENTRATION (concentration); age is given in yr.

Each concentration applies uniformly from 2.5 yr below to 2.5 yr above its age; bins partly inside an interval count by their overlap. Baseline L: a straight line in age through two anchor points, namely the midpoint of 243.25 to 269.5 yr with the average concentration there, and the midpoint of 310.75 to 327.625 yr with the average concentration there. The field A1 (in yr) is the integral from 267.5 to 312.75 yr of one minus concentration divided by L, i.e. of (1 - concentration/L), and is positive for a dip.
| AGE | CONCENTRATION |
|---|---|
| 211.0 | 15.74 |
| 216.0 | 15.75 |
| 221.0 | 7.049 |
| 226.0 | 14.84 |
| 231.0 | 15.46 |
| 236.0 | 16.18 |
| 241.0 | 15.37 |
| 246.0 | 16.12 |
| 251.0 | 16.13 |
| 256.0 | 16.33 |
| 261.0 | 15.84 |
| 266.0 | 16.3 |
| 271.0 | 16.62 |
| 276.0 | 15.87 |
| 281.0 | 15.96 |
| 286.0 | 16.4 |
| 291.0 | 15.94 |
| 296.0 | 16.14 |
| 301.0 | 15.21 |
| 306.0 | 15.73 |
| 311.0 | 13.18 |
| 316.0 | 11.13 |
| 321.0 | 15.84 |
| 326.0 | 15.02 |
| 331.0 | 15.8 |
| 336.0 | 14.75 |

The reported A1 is -2.51 yr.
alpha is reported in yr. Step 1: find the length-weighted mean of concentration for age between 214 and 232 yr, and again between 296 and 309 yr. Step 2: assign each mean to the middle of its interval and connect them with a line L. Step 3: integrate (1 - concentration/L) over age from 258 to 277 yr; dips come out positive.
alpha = -2.3 yr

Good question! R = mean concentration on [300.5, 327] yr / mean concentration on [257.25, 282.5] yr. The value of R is 0.88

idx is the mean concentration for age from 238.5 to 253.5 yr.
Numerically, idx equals 15.9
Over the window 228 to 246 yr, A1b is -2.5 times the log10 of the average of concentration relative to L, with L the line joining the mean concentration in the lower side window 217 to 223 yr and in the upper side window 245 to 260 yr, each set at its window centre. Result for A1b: -0.22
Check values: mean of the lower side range 9.22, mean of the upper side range 16.2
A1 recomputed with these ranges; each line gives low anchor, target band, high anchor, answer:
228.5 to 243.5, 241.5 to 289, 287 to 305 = -1.20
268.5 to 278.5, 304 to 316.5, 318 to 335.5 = 1.61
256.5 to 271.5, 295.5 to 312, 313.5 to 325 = -0.80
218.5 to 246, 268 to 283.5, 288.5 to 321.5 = -1.89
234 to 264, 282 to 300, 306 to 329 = -1.54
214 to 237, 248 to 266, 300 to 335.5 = -2.79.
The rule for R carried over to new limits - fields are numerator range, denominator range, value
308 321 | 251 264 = 0.81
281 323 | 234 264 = 0.94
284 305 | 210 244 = 1.11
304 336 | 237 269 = 0.90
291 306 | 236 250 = 0.99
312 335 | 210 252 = 0.98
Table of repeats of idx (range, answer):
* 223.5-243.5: 15.5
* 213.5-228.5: 12.5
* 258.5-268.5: 16.1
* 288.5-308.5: 15.8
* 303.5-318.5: 13.3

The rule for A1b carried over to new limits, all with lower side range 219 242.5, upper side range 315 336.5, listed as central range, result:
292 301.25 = -0.10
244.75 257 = -0.15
